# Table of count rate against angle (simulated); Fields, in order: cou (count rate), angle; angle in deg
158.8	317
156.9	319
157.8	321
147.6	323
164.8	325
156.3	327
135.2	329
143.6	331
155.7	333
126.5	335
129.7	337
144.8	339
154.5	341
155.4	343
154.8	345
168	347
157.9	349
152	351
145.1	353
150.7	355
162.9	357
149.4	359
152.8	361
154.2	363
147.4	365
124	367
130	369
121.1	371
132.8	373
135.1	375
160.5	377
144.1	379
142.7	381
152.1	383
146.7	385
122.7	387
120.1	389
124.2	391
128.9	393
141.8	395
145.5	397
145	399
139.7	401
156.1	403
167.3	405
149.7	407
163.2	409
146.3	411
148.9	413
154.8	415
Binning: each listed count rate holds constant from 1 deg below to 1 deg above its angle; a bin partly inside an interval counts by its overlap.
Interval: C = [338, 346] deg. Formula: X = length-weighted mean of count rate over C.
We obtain 152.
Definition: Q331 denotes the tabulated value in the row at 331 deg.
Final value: 143.6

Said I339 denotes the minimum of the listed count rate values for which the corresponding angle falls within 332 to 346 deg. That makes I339 126.5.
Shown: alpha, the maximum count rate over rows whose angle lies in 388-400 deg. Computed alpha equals 145.5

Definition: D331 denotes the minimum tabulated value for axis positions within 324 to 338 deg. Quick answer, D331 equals 126.5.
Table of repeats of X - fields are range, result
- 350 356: 149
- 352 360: 152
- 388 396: 129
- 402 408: 158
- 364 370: 134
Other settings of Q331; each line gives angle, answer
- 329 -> 135.2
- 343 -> 155.4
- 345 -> 154.8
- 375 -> 135.1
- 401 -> 139.7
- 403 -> 156.1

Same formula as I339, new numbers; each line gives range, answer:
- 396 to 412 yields 139.7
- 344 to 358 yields 145.1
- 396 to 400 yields 145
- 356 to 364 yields 149.4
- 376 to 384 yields 142.7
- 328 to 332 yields 135.2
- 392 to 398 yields 128.9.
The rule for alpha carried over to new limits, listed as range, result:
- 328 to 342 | 155.7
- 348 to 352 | 157.9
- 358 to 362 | 152.8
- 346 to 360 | 168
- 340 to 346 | 155.4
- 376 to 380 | 160.5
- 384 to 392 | 146.7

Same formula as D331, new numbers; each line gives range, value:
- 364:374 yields 121.1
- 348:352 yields 152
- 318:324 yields 147.6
